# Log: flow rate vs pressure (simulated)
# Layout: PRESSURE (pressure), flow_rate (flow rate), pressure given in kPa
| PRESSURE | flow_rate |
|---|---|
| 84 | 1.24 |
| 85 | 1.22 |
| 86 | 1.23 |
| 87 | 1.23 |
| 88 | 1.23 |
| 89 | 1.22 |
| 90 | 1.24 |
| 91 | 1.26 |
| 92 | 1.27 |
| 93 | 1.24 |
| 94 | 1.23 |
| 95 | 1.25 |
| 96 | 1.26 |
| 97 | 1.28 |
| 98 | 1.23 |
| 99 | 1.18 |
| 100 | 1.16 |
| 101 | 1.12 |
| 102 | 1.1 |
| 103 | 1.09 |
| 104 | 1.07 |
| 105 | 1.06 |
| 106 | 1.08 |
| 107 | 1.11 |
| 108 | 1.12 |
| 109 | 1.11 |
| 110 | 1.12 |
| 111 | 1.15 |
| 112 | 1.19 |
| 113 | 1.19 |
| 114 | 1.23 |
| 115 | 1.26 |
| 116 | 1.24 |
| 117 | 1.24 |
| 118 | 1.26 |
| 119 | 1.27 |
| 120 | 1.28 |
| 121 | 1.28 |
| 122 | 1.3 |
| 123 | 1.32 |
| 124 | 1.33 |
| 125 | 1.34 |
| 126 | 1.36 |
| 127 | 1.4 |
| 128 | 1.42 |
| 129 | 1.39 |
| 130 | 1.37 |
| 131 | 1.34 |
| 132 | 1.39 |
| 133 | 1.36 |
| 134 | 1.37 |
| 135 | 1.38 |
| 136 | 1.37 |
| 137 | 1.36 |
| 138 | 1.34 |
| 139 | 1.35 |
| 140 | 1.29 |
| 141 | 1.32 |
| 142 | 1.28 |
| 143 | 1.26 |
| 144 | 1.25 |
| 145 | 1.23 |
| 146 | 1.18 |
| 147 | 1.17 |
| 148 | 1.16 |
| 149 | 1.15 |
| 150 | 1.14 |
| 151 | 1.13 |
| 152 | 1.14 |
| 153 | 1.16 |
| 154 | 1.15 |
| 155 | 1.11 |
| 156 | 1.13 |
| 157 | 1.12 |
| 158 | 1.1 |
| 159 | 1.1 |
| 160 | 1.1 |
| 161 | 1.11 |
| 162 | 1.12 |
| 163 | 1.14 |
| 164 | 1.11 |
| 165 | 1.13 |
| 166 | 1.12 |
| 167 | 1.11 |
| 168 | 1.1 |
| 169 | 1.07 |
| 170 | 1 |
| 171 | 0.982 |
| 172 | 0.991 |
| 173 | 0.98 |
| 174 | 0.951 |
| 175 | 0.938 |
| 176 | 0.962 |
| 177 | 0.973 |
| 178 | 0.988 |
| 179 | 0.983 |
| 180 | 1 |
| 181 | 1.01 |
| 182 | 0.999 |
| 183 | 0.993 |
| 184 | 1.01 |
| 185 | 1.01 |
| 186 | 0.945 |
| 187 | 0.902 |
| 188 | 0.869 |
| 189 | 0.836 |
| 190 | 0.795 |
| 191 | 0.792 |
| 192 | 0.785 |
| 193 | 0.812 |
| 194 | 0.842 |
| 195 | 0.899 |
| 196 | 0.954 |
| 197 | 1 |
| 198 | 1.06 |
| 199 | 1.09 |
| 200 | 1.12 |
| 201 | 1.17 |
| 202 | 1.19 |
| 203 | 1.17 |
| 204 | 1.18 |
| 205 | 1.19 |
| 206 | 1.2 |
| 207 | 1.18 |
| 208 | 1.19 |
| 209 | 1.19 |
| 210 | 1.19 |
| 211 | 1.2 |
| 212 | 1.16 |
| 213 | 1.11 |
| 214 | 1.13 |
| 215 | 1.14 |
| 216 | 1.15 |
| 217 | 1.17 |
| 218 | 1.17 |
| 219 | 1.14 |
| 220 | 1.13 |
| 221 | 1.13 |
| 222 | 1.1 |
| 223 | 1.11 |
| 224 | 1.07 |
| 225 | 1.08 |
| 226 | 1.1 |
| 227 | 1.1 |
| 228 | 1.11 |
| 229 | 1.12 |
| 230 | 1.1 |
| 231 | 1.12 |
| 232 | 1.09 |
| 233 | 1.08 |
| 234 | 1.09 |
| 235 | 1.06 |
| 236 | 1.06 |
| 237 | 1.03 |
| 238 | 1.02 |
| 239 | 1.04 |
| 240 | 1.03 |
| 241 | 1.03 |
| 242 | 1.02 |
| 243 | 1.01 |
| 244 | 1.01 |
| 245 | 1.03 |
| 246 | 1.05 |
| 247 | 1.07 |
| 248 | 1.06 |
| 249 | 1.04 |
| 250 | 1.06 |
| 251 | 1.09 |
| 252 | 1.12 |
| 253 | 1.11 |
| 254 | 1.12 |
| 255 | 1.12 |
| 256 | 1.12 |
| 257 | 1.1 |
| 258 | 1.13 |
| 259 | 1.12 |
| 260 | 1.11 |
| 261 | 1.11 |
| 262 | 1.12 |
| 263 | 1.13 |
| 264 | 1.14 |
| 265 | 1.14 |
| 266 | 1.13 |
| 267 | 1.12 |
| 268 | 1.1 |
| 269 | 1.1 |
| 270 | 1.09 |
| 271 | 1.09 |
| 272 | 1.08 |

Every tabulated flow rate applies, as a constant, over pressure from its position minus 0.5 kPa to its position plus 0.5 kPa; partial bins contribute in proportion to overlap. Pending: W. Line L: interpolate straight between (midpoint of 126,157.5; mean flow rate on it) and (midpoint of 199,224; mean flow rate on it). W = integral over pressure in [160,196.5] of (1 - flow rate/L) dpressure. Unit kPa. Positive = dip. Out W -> 6.9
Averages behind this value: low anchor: 1.27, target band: 0.98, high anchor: 1.16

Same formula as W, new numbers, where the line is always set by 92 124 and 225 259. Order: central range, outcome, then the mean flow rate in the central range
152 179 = 1.8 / 1.07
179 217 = 2.5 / 1.04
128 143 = -2.3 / 1.35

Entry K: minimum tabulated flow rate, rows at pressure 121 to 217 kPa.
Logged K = 0.785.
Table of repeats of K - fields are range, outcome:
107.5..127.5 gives 1.11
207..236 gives 1.06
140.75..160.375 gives 1.1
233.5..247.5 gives 1.01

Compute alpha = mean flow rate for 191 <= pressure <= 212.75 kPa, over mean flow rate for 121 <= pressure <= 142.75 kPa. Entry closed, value 0.8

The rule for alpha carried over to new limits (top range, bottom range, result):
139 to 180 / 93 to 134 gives 0.90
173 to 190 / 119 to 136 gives 0.71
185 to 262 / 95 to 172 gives 0.89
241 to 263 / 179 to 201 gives 1.14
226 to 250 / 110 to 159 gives 0.84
